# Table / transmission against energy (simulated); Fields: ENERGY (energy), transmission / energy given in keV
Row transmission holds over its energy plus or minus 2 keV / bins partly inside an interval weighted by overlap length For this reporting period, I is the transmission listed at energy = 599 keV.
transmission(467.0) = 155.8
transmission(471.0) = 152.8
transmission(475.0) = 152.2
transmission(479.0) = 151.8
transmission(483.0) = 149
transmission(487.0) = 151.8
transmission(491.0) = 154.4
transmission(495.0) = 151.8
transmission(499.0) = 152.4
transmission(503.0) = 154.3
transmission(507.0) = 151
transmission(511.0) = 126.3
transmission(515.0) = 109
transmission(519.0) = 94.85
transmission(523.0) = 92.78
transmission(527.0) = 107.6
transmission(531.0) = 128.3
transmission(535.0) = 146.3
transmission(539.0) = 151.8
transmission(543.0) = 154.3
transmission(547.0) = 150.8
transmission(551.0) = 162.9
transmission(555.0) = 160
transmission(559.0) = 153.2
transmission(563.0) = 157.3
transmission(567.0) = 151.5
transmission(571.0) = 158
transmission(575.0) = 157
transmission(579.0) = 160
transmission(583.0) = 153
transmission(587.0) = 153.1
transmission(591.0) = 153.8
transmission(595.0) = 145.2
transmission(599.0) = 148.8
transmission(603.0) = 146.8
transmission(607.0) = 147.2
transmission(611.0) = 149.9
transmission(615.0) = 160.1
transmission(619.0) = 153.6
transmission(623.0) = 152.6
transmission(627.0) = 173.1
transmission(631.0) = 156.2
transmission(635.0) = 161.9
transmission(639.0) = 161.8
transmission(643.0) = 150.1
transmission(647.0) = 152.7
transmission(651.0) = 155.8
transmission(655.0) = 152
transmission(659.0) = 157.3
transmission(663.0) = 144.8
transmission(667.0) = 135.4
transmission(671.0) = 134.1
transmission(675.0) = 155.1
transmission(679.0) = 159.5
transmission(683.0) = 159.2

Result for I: 148.8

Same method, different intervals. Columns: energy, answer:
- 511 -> 126.3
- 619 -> 153.6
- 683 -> 159.2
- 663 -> 144.8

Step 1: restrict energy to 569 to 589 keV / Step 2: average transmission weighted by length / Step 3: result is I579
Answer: 156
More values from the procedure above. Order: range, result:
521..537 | 119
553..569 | 156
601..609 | 147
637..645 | 156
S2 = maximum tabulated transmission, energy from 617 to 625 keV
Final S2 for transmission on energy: 153.6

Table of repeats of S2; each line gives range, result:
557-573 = 158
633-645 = 161.9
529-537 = 146.3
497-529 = 154.3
